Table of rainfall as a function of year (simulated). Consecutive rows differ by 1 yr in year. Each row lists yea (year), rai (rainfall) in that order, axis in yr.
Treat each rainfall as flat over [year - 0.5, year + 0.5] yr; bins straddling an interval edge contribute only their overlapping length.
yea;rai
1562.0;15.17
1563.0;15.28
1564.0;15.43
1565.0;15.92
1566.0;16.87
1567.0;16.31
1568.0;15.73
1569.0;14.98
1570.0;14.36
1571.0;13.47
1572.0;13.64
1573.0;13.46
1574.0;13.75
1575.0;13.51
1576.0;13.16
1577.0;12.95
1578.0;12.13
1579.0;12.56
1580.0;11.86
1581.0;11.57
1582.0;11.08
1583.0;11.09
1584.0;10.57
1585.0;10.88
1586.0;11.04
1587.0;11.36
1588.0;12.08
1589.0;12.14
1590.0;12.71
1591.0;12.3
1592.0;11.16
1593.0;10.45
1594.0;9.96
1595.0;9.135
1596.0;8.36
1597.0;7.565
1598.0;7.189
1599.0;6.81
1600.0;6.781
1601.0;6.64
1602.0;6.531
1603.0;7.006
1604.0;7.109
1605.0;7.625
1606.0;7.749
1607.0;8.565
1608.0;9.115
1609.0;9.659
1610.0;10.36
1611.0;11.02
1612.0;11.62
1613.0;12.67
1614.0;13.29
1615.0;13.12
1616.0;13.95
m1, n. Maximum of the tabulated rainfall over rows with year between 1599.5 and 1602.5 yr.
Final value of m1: 6.781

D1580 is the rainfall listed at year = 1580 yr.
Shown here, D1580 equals 11.86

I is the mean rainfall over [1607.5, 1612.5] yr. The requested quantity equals 10.4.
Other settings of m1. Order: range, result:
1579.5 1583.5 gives 11.86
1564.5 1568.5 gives 16.87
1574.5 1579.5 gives 13.51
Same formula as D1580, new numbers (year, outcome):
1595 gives 9.135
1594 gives 9.96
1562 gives 15.17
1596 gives 8.36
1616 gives 13.95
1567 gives 16.31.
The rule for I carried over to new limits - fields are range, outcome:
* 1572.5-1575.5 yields 13.6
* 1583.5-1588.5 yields 11.2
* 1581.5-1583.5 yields 11.1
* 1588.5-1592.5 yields 12.1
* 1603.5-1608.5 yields 8.03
